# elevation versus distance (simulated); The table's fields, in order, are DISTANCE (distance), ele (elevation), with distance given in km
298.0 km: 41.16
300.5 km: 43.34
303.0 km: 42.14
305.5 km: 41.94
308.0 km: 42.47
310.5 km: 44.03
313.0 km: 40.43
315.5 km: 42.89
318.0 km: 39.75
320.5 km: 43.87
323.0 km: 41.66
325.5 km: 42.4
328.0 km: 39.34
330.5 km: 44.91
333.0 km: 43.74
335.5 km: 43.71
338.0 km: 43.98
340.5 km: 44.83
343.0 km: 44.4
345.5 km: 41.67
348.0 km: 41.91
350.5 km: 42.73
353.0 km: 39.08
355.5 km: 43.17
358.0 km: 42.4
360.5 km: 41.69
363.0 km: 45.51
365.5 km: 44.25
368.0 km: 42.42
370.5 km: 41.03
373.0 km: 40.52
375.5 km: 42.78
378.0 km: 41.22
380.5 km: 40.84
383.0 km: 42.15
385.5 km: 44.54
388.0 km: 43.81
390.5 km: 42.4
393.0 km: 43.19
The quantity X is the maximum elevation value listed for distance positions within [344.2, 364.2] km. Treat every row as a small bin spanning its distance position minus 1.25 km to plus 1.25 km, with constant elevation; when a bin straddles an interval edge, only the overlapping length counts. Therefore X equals 45.51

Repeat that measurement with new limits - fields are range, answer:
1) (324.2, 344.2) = 44.91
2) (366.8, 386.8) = 44.54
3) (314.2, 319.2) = 42.89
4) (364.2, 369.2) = 44.25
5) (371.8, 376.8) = 42.78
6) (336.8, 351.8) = 44.83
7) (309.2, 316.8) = 44.03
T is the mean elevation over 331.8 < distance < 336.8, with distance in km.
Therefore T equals 43.7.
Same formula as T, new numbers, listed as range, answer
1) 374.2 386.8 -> 42.3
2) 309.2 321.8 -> 42.2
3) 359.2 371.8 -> 43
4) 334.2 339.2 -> 43.8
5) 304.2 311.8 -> 42.8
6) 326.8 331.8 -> 42.2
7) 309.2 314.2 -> 42.3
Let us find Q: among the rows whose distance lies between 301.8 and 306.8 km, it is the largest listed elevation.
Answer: 42.14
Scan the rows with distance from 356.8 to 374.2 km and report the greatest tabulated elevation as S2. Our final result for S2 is 45.51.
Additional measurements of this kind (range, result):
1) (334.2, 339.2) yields 43.98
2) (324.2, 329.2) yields 42.4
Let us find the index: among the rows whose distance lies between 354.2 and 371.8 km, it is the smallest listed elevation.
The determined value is 41.03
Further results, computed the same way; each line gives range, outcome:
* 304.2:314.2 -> 40.43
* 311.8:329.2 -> 39.34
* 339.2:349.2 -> 41.67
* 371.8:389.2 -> 40.52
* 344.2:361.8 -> 39.08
